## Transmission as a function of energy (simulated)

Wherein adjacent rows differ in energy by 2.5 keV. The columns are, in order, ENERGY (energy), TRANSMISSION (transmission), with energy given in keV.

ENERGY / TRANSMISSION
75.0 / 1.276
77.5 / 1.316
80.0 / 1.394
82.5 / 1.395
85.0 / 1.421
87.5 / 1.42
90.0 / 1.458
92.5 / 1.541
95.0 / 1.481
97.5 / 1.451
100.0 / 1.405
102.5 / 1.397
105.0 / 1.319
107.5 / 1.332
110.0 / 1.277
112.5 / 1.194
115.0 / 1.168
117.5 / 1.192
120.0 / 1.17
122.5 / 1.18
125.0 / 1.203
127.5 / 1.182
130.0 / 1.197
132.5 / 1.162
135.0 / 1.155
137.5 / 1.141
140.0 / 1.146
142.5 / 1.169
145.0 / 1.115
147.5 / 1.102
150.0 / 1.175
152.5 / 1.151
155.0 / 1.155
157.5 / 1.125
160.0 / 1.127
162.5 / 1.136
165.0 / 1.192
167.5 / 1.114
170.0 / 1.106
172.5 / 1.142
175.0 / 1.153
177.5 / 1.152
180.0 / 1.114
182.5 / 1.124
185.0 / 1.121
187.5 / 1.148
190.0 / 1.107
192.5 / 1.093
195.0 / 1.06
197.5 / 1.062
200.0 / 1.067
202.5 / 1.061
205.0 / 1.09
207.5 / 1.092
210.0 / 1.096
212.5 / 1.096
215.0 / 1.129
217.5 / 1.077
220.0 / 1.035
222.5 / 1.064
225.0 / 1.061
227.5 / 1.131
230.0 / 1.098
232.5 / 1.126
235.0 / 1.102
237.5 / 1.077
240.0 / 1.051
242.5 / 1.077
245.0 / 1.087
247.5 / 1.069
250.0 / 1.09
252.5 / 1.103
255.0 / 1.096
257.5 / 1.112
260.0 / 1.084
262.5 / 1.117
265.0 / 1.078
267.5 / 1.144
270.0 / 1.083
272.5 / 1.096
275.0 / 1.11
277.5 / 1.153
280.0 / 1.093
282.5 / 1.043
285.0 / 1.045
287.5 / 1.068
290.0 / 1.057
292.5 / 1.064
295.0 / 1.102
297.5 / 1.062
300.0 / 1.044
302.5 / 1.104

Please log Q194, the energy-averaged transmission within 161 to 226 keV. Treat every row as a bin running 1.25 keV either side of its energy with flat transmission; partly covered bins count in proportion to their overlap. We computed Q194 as 1.1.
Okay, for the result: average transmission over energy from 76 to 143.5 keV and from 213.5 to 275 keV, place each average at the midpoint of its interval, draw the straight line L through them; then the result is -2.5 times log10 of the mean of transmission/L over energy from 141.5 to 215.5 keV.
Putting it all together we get 0.066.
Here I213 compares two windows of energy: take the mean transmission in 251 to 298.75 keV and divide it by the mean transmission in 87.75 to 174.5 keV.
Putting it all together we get 0.89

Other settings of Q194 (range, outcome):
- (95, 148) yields 1.23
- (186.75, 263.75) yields 1.09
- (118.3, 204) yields 1.14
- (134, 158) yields 1.14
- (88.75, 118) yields 1.36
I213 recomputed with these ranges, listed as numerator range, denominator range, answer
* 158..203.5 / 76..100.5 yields 0.78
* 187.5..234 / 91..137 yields 0.85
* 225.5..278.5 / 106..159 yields 0.93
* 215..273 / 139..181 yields 0.96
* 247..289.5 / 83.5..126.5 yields 0.82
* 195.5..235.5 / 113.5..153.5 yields 0.93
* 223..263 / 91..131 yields 0.84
